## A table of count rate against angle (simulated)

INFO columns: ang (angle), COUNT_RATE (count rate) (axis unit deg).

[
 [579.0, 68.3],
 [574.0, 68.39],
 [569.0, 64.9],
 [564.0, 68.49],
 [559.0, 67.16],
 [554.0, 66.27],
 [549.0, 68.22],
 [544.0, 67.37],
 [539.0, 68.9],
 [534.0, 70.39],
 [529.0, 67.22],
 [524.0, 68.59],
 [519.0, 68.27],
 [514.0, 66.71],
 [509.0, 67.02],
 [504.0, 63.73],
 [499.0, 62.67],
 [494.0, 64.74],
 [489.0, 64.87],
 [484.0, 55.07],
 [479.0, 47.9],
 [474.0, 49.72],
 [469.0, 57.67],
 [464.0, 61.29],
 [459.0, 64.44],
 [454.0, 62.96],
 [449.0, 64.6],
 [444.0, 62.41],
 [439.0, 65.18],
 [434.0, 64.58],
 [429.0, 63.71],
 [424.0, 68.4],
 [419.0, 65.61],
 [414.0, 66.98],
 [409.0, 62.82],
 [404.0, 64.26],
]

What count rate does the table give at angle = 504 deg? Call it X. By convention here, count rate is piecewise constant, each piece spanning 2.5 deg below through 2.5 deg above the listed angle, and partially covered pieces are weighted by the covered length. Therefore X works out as 63.73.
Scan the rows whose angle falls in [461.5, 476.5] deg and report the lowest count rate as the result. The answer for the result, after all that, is 49.72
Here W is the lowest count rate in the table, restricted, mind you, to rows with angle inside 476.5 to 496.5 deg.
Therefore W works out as 47.9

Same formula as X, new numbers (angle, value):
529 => 67.22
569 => 64.9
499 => 62.67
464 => 61.29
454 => 62.96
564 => 68.49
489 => 64.87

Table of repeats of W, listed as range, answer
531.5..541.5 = 68.9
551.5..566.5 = 66.27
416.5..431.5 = 63.71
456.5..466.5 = 61.29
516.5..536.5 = 67.22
